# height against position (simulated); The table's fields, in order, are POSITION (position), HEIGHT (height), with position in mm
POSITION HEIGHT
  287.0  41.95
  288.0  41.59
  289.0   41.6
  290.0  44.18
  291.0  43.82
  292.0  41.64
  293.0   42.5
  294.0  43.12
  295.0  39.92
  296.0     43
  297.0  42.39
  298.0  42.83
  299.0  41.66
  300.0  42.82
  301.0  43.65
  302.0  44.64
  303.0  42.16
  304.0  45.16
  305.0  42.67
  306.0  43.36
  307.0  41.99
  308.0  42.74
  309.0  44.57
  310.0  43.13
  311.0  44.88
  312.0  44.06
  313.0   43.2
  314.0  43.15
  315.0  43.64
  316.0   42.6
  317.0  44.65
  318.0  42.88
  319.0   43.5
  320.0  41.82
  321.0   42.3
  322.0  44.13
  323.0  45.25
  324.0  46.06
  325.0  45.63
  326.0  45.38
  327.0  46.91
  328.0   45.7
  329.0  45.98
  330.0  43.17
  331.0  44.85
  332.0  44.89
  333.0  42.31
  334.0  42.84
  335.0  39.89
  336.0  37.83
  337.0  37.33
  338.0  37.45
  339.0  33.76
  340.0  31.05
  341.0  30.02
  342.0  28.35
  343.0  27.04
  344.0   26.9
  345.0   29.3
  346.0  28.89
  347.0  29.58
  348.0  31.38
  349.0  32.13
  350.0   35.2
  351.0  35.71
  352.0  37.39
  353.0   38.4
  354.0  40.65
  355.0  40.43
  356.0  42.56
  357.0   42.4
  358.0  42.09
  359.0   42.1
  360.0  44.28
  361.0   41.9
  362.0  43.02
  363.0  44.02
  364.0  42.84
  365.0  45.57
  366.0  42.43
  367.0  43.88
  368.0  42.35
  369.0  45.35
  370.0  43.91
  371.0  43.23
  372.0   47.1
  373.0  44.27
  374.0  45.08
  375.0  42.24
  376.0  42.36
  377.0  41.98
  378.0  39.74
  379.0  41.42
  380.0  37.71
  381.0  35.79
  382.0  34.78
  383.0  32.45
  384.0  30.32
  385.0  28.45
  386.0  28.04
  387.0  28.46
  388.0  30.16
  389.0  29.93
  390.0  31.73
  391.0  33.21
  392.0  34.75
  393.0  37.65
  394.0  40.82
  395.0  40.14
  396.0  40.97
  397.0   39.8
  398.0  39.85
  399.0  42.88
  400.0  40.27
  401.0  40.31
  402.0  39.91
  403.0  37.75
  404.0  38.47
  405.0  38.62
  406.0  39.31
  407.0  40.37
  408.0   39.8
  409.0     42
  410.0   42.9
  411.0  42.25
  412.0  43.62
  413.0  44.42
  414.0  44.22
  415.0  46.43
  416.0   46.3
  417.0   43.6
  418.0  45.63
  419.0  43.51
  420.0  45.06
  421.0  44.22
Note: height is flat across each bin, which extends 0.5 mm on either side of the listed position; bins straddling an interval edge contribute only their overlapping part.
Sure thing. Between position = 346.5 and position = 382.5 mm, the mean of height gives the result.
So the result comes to 40.7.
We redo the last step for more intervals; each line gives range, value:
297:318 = 43.3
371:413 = 38.4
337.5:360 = 34.9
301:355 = 40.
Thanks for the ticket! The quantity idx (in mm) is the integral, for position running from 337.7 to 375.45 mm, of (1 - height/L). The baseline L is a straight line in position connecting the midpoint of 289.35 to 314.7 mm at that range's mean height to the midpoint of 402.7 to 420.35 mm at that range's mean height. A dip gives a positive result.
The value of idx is 3.75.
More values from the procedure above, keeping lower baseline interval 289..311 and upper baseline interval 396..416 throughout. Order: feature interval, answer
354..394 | 2.47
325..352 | 3.52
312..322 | -0.11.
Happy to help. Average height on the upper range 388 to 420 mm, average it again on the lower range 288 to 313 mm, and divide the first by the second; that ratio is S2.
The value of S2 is 0.94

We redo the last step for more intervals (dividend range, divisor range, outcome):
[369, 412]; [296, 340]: 0.90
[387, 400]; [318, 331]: 0.82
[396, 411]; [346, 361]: 1.06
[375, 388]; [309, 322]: 0.81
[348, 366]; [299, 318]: 0.93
